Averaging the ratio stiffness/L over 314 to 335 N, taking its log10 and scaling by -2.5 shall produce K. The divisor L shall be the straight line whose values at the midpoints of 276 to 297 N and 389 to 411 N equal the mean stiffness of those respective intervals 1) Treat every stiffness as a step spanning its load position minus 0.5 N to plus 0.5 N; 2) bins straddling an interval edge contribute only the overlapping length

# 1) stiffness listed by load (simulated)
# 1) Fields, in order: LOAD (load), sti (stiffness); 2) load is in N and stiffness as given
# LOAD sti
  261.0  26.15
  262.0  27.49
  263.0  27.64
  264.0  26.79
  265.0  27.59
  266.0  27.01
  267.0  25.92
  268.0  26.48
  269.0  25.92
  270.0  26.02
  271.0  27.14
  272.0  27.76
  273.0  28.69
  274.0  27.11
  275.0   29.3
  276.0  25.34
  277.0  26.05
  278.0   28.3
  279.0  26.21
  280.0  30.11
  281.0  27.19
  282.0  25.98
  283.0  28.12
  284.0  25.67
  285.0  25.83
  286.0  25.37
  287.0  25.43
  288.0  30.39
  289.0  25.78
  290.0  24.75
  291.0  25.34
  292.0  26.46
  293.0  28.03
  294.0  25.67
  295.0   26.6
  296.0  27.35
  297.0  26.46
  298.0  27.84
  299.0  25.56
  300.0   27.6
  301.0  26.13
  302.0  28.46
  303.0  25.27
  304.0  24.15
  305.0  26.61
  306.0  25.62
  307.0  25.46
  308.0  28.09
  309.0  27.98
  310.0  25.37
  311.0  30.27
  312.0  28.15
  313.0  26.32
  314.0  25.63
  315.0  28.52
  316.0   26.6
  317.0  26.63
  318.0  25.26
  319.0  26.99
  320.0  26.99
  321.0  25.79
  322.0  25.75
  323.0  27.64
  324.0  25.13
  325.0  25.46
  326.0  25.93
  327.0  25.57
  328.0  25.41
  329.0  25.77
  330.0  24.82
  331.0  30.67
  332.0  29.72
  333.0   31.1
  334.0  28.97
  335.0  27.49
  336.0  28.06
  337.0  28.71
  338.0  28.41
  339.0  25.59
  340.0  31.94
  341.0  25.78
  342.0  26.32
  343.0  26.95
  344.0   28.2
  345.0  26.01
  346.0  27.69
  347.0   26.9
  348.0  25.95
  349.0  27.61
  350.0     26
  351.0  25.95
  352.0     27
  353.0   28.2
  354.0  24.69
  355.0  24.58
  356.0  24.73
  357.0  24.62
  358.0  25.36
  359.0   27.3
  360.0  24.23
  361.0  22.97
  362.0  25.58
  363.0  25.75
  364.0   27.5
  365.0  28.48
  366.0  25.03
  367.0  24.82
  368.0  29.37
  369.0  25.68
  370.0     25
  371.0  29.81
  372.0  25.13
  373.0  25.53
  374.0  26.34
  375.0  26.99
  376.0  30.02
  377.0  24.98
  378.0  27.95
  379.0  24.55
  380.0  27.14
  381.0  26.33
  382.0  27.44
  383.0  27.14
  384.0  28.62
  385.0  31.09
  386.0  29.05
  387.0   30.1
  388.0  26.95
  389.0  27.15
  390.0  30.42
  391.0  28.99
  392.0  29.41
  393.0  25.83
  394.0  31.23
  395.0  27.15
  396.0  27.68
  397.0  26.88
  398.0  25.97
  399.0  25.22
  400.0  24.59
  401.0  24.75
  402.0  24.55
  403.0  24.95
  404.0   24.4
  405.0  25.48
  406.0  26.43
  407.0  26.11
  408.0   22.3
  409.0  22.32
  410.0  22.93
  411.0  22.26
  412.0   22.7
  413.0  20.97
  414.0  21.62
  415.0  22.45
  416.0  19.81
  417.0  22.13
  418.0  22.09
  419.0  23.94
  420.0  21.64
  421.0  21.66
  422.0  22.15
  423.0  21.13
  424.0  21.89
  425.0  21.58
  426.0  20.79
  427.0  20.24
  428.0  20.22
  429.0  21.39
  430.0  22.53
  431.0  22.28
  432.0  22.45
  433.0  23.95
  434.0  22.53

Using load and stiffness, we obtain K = -0.02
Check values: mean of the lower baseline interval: 26.7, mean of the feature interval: 26.9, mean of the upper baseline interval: 26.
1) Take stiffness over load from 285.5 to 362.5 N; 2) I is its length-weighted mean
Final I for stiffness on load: 26.7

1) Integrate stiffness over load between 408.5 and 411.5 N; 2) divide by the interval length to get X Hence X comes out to 22.5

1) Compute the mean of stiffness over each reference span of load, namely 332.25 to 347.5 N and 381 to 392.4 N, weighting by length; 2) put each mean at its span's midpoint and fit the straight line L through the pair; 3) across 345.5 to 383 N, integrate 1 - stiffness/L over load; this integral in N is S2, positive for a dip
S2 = 2.6 N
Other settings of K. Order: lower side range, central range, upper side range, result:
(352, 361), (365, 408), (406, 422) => -0.13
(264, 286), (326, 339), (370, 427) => -0.06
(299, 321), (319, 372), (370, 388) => 0.02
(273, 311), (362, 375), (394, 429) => -0.08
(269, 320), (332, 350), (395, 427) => -0.09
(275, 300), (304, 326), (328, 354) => 0.02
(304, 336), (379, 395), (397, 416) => -0.15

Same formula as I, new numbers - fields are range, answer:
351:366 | 25.8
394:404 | 26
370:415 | 26.2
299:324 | 26.7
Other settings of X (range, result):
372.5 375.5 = 26.3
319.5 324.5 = 26.3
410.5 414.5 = 21.9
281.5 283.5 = 27.1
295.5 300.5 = 27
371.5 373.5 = 25.3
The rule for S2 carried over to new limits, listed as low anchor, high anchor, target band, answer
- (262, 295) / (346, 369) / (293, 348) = -1.16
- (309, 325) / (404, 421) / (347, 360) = -0.37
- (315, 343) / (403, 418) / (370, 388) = -2.08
